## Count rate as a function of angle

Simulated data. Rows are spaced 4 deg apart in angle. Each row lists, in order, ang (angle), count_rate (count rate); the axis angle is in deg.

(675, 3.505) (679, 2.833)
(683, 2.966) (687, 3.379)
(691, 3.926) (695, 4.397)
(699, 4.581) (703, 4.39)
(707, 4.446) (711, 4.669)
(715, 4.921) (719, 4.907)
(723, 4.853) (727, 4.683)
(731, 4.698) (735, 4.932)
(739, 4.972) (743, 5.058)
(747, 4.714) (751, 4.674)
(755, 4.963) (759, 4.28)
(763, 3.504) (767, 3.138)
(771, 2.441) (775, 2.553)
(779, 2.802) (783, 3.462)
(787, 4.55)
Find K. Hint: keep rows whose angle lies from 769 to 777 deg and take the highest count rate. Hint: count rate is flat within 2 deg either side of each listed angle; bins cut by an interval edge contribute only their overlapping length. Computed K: 2.553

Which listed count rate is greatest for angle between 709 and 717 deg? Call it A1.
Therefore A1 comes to 4.921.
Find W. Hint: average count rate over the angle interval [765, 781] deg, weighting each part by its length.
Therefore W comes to 2.73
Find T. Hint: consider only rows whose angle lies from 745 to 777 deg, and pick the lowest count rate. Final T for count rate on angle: 2.441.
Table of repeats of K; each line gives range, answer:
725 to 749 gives 5.058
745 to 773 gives 4.963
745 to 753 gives 4.714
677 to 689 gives 3.379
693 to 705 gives 4.581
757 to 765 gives 4.28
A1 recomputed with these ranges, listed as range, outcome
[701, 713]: 4.669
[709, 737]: 4.932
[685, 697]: 4.397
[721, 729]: 4.853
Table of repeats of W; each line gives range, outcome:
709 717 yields 4.79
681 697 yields 3.67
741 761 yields 4.74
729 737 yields 4.82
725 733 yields 4.69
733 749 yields 4.92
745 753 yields 4.69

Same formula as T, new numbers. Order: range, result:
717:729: 4.683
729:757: 4.674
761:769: 3.138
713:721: 4.907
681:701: 2.966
